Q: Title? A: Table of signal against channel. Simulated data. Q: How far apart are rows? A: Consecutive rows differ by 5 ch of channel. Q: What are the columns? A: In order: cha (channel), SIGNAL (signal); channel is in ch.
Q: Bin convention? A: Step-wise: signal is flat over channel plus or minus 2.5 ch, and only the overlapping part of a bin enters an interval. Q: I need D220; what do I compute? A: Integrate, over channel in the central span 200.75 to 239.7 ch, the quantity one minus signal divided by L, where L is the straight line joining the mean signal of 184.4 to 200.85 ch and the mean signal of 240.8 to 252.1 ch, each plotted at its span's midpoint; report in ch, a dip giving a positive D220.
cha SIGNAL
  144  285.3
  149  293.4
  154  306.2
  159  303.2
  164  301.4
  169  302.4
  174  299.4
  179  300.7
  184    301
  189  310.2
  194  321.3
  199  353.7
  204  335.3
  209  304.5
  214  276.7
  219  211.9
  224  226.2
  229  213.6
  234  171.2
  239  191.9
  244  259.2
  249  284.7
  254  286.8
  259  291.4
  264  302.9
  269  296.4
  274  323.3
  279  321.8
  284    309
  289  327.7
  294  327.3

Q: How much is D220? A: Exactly 6.72 ch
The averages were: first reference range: 324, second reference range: 268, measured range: 246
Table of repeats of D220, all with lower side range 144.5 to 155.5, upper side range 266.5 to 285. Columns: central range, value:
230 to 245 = 5.1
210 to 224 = 2.6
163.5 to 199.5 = -1.0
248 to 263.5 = 1.0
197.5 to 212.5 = -1.1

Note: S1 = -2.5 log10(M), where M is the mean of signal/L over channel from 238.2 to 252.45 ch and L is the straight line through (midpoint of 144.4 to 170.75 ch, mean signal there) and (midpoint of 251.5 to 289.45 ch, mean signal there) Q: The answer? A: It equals 0.20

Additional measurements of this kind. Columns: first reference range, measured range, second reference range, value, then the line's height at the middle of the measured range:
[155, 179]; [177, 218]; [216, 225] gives -0.21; 256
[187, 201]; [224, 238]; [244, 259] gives 0.45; 299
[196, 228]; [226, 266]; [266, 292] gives 0.20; 299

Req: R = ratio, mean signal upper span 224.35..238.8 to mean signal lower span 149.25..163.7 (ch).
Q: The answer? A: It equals 0.65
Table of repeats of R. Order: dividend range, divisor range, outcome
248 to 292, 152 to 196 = 1.00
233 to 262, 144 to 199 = 0.83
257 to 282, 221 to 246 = 1.45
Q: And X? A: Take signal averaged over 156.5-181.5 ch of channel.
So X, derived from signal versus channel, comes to 301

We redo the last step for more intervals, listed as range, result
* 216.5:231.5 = 217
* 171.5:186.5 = 300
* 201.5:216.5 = 306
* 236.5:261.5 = 263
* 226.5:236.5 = 192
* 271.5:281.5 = 323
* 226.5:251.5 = 224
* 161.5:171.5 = 302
